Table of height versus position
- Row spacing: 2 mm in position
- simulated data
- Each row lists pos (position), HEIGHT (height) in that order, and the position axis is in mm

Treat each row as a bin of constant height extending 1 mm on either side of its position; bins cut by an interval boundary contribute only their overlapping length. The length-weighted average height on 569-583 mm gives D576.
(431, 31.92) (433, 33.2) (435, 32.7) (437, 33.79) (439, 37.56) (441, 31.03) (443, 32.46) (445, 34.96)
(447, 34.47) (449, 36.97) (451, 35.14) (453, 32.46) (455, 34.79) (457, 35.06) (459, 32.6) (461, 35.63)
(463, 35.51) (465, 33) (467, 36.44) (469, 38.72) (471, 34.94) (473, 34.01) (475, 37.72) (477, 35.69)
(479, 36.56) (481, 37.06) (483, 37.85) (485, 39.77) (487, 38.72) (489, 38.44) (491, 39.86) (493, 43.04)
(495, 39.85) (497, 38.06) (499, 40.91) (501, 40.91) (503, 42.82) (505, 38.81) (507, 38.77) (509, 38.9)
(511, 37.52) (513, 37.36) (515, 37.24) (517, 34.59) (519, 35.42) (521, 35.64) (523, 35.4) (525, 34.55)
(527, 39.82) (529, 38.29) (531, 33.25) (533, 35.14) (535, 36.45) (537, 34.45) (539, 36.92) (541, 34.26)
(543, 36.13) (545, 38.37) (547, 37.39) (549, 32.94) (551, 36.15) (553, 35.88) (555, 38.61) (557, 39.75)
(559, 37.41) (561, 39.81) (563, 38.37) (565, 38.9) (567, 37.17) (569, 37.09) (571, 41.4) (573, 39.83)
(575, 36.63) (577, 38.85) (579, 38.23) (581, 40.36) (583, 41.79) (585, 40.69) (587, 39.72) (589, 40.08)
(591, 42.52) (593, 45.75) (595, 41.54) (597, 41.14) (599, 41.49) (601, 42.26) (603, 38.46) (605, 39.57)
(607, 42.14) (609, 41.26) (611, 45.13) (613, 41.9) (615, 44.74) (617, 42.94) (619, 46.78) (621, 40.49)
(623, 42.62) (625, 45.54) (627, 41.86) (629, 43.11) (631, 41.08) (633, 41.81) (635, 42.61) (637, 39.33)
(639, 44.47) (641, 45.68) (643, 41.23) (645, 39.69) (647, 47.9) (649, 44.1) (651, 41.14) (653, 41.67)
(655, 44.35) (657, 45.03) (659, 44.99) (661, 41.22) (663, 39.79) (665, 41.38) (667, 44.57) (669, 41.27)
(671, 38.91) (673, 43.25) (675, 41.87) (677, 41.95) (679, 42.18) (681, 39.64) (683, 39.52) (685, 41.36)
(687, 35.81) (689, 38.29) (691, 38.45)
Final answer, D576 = 39.2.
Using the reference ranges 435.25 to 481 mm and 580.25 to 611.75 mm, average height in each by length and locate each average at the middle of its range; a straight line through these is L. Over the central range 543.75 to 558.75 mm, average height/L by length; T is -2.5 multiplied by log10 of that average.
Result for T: 0.07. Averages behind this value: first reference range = 35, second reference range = 41.5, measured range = 37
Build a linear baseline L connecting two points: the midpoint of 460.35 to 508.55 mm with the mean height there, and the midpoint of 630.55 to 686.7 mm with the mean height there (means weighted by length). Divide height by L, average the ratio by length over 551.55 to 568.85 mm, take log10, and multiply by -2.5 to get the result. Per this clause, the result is 0.048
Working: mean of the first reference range 38.1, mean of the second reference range 42.1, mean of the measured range 38.1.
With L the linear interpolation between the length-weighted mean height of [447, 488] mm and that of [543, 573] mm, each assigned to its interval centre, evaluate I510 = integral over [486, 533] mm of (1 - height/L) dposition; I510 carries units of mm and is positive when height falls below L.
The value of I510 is -1.7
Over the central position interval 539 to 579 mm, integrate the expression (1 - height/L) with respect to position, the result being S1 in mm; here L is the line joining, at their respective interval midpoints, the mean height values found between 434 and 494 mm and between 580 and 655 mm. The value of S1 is 2.26 mm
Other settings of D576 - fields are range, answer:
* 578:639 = 41.9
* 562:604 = 40.1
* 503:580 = 37.2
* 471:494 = 37.9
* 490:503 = 40.6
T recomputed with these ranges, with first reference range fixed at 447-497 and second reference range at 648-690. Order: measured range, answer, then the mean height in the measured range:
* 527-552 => 0.07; 36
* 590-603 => -0.06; 42.1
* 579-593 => -0.04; 41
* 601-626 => -0.06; 42.6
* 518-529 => 0.05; 36.4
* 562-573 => 0.01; 38.7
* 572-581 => 0.02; 38.6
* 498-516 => -0.05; 39.2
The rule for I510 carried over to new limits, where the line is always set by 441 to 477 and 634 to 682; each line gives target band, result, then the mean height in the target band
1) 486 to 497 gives -1.1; 39.8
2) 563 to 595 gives -0.4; 39.9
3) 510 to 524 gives 0.3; 36.2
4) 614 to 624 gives -0.6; 43.5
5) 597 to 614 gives -0.4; 41.5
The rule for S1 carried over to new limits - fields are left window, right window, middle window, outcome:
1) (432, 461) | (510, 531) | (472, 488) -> -0.9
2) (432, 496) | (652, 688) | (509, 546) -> 1.4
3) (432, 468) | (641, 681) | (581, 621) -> -1.9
